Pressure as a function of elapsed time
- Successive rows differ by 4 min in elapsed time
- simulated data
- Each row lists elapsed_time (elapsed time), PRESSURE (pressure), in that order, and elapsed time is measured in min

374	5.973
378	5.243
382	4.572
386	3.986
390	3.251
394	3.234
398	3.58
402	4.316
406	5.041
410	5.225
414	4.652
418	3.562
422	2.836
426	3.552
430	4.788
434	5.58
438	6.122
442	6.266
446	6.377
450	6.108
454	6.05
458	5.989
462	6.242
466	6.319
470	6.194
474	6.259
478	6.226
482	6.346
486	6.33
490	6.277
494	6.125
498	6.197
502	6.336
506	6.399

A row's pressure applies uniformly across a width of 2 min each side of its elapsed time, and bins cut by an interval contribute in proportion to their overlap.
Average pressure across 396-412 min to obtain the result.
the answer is 4.54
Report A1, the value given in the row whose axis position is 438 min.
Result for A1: 6.122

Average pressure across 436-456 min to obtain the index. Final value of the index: 6.18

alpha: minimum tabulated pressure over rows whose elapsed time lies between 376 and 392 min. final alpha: 3.251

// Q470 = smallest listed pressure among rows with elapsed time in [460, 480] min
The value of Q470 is 6.194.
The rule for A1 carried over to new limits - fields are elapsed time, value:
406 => 5.041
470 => 6.194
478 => 6.226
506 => 6.399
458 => 5.989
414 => 4.652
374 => 5.973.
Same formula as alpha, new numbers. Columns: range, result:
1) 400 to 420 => 3.562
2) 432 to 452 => 5.58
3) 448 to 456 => 6.05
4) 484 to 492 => 6.277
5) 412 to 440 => 2.836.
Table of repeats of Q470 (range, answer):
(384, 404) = 3.234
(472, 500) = 6.125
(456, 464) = 5.989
